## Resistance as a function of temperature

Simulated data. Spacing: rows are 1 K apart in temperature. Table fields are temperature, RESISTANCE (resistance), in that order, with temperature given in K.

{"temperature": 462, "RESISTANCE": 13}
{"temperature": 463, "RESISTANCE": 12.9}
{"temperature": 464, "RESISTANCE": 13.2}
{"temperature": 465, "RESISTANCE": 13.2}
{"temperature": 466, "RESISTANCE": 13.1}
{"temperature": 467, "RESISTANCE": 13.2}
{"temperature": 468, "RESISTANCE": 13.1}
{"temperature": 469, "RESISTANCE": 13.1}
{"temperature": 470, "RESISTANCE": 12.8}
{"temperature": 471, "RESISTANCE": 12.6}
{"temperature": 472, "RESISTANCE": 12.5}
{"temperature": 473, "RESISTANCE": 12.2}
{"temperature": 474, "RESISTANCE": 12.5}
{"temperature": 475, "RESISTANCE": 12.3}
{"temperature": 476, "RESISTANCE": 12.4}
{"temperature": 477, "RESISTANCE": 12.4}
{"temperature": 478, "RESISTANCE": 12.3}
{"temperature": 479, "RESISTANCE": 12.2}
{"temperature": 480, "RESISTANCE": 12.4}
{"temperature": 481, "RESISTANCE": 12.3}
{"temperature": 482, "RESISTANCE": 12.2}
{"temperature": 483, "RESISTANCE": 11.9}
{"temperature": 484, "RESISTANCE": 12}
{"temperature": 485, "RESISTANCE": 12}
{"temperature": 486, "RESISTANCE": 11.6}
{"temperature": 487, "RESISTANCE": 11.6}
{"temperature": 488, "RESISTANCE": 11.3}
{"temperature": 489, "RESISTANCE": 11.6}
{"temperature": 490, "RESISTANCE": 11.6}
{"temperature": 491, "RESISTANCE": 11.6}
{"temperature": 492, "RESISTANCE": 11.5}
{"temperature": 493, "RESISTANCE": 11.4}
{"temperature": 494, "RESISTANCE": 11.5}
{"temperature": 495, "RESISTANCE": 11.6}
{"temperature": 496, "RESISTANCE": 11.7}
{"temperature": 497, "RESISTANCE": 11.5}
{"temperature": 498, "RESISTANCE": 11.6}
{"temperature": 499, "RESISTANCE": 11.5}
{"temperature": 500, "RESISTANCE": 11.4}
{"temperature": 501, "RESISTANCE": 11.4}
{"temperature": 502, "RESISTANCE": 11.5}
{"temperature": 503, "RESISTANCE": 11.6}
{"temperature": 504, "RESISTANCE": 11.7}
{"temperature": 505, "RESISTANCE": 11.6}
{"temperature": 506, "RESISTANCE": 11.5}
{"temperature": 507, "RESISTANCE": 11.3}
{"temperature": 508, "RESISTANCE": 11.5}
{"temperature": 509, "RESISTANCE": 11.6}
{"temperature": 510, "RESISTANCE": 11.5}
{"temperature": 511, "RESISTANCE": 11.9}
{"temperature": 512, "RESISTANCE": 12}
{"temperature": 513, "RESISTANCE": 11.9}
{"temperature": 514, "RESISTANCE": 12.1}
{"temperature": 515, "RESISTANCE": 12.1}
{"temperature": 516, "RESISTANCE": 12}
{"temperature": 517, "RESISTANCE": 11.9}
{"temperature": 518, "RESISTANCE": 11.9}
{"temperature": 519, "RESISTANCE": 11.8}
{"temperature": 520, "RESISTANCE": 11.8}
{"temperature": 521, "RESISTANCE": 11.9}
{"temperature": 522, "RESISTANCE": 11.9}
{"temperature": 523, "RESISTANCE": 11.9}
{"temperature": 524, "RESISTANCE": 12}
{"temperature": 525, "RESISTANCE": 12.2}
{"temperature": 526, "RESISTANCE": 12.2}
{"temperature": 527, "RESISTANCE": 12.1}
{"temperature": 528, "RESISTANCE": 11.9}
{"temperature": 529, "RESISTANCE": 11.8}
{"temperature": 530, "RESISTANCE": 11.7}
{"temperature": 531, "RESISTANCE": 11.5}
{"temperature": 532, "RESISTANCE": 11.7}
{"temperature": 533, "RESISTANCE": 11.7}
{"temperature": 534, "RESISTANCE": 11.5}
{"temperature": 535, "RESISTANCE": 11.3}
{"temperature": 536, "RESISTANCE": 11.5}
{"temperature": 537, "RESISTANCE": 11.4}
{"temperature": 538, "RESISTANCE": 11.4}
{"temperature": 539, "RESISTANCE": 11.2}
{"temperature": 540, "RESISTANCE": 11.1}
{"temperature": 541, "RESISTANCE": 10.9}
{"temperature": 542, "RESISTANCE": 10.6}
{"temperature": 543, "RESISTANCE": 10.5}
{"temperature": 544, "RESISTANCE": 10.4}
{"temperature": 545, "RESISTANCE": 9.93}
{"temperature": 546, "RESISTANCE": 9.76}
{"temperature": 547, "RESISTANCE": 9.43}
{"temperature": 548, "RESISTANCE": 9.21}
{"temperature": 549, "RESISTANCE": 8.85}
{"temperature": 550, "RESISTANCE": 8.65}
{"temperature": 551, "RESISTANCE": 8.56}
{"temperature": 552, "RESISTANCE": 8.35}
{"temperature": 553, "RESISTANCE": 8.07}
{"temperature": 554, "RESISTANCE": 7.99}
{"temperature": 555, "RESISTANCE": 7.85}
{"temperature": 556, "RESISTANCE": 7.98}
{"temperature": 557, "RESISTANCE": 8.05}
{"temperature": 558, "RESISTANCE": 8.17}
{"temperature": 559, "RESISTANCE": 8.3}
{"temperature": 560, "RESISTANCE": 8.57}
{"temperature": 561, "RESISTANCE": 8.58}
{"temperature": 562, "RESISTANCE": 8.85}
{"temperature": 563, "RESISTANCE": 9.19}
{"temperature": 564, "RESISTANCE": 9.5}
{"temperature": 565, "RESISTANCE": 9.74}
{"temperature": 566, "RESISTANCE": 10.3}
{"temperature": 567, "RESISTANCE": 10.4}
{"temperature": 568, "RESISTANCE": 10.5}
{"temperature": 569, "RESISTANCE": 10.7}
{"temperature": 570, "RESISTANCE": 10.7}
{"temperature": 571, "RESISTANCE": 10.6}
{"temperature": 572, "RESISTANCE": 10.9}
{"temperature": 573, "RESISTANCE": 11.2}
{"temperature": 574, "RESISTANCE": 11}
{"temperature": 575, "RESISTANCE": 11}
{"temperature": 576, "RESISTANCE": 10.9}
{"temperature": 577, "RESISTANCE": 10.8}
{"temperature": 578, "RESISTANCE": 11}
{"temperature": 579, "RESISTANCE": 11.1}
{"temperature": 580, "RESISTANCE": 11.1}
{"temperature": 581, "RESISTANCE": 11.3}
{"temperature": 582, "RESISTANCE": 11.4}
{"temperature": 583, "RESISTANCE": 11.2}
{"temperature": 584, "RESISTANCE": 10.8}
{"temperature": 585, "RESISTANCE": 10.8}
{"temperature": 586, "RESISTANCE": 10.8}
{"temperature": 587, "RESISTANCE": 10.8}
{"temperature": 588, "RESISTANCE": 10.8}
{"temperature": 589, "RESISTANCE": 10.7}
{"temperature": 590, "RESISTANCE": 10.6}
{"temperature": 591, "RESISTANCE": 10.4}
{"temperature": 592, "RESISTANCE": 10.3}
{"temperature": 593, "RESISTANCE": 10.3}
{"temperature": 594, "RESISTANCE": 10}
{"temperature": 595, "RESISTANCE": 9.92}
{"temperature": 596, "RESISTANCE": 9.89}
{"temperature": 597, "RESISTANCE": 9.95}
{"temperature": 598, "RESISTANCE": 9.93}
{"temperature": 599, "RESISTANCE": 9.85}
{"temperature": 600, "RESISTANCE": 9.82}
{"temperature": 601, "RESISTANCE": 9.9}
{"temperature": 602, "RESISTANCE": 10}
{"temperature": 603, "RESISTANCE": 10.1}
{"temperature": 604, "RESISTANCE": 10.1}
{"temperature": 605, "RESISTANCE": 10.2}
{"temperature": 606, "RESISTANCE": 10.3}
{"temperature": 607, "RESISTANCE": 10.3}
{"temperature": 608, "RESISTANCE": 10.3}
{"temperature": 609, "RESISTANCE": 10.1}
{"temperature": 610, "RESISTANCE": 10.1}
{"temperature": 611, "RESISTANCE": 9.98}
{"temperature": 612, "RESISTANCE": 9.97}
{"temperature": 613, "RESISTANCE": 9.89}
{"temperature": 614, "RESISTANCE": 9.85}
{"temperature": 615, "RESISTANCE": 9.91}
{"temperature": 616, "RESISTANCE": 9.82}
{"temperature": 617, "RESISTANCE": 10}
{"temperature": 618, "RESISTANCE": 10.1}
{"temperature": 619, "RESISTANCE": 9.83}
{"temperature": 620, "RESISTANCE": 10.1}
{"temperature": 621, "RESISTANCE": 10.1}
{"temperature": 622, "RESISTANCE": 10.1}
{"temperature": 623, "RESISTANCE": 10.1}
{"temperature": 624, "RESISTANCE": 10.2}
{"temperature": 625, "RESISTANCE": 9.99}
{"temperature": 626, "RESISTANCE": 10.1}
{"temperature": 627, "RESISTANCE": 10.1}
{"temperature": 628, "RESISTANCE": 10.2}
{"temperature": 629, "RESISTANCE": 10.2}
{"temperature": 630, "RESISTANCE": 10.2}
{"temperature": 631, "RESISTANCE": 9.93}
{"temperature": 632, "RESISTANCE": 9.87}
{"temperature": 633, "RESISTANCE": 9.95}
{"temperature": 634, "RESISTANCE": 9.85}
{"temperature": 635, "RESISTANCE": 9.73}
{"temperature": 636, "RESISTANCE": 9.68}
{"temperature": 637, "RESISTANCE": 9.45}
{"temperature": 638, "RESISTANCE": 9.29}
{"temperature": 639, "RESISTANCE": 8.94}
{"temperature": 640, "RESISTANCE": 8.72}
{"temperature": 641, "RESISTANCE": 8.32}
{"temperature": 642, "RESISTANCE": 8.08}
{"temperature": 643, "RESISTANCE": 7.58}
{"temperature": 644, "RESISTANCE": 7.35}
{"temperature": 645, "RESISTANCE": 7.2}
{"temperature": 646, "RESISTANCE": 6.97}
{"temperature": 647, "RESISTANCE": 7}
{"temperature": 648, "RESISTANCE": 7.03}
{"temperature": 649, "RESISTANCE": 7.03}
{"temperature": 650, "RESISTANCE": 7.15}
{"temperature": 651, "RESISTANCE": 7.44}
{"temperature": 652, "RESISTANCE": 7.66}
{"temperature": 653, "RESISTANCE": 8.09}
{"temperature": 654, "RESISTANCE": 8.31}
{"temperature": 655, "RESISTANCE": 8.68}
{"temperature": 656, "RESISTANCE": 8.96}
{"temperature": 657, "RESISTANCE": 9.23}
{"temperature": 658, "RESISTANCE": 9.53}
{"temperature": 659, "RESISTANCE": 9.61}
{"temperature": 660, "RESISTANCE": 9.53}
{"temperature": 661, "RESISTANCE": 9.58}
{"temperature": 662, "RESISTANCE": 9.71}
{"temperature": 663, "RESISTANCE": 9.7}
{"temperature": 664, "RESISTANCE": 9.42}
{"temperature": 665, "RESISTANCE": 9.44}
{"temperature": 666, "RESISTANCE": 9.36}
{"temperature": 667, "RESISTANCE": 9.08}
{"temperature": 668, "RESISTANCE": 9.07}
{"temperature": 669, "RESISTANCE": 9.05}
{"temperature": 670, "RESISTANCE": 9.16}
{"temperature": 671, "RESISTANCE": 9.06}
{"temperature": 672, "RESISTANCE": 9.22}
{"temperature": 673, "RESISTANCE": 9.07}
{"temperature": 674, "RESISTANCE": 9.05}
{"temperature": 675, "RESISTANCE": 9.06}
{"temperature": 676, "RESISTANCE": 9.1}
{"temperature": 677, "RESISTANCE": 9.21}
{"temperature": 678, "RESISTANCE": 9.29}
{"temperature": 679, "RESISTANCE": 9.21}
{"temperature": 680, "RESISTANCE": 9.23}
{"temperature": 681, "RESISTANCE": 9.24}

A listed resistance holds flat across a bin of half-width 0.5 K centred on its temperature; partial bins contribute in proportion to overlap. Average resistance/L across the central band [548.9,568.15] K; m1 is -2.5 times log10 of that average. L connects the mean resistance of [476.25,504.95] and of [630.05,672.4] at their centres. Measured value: 0.19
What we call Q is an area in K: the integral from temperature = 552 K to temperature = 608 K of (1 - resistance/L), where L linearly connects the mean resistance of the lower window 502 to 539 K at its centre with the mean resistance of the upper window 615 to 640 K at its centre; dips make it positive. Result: 3.4 K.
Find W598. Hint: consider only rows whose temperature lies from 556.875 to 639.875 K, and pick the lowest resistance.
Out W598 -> 8.05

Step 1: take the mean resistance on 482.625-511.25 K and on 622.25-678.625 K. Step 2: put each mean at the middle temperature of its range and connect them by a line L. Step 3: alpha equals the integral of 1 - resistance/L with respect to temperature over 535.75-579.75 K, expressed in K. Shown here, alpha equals 2.9 K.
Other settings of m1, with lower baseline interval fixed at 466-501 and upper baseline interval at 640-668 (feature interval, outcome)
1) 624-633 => -0.13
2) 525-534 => -0.07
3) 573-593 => -0.10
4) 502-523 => -0.03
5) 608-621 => -0.08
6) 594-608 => -0.05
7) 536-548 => 0.02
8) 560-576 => 0.01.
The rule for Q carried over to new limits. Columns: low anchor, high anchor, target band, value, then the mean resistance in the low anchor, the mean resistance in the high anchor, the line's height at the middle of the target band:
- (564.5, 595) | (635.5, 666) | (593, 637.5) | -1.9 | 10.7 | 8.5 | 9.61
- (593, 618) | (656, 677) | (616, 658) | 2.8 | 10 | 9.29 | 9.64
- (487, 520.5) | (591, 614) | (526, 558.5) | 2.5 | 11.6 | 10.1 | 11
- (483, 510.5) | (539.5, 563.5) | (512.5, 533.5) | -3.1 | 11.6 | 9.08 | 10.4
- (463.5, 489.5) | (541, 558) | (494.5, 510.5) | -0.5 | 12.4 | 9.04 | 11.2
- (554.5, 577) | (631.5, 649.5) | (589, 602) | -1.3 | 9.71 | 8.45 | 9.2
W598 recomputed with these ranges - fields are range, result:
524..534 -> 11.5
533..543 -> 10.5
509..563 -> 7.85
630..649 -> 6.97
